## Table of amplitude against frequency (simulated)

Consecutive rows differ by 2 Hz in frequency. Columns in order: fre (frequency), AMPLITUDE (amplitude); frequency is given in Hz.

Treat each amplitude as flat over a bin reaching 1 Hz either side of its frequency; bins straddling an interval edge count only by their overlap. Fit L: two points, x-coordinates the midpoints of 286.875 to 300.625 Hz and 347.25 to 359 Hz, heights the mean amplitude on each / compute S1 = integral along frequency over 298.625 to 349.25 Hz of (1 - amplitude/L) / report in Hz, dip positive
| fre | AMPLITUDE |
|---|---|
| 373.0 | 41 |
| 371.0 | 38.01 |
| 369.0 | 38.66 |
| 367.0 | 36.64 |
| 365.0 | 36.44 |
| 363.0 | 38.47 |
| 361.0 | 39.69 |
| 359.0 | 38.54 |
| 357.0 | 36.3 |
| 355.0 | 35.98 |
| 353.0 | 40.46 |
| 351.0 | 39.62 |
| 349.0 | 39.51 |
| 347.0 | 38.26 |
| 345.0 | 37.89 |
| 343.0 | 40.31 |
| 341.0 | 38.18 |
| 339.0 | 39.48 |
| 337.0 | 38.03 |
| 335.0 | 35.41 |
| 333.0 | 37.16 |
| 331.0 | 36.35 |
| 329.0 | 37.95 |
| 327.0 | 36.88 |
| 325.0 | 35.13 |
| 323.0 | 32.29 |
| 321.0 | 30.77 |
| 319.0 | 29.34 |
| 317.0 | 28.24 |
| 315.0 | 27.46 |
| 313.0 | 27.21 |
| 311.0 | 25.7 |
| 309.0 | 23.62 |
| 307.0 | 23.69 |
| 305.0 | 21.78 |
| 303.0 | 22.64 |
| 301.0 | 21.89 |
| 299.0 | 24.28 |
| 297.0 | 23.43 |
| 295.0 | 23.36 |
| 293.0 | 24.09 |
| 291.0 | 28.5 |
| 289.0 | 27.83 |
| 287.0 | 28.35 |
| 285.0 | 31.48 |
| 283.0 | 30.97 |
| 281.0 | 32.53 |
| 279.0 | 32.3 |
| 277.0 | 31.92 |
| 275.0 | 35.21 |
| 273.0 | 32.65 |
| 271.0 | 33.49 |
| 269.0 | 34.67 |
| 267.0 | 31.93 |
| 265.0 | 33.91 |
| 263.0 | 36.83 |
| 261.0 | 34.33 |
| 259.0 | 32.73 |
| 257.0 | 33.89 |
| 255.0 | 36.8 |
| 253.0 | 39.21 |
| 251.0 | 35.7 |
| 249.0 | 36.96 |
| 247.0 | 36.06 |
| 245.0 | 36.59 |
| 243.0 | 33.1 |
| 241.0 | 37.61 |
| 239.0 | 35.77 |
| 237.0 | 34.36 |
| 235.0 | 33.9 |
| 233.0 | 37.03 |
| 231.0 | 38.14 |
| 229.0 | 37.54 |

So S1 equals 0.6 Hz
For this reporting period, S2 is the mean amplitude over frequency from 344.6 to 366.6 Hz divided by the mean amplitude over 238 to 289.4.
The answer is 1.12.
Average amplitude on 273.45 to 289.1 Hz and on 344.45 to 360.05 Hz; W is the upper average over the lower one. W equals 1.21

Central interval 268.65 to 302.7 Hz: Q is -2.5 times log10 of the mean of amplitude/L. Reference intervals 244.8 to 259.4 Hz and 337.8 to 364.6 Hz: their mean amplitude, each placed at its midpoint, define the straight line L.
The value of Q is 0.262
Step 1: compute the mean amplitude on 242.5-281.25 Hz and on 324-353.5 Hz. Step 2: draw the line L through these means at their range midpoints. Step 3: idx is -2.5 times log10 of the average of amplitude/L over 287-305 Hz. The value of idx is 0.42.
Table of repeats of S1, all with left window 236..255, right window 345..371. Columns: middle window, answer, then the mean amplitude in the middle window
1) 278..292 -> 2.51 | 30.3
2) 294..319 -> 8.48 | 24.6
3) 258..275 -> 1.24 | 33.9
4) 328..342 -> 0.10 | 37.5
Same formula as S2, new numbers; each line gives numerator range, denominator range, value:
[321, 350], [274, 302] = 1.31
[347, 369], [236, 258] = 1.06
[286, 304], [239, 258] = 0.69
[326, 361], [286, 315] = 1.53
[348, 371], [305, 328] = 1.33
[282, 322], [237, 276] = 0.75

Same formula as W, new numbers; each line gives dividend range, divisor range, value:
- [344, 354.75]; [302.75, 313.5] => 1.62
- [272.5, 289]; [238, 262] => 0.89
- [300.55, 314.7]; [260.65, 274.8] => 0.71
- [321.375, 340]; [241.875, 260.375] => 1.02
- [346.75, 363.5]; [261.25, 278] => 1.14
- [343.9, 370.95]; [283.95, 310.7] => 1.53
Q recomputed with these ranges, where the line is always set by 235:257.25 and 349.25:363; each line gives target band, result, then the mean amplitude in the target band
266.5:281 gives 0.11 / 33.2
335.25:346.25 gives -0.01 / 38.5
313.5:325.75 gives 0.24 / 30.3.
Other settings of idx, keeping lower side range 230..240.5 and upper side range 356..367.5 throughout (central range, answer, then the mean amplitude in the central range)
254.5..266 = 0.05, 34.7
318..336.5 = 0.08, 34.7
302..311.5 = 0.50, 23.4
